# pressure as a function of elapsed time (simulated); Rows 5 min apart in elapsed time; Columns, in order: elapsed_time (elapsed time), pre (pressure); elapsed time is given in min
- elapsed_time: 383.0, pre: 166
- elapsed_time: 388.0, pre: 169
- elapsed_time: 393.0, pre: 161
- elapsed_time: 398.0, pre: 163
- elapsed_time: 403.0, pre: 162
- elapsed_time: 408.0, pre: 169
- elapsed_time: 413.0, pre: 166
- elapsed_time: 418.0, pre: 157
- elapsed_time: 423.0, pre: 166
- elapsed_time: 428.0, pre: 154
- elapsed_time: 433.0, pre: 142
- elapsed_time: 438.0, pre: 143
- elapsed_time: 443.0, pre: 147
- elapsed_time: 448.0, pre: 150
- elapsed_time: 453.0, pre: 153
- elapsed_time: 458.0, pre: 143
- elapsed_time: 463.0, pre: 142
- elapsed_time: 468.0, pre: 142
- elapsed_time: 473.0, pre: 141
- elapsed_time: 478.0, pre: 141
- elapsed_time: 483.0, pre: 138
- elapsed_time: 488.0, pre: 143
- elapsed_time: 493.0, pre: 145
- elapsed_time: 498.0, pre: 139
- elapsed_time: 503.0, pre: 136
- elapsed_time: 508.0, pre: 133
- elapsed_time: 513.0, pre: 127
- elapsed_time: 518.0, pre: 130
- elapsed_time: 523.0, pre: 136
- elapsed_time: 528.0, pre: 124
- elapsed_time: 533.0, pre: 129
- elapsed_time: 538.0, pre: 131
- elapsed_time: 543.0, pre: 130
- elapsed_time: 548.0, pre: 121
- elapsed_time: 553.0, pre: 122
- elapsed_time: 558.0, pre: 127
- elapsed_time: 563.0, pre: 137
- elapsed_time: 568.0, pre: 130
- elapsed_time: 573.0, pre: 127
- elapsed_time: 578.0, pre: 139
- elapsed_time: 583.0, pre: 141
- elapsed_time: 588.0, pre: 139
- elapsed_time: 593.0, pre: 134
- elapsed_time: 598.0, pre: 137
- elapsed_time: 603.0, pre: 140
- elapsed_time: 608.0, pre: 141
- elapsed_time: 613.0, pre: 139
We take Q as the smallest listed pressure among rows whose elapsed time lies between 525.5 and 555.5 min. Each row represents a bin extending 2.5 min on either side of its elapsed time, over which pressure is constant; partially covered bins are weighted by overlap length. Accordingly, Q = 121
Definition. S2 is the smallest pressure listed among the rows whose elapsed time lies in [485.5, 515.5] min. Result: 127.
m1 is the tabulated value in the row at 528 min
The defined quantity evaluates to 124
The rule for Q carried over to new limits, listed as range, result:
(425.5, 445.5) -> 142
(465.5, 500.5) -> 138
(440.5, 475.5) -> 141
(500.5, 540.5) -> 124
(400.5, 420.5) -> 157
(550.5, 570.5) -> 122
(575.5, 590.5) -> 139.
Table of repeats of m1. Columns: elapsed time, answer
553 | 122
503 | 136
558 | 127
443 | 147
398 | 163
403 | 162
